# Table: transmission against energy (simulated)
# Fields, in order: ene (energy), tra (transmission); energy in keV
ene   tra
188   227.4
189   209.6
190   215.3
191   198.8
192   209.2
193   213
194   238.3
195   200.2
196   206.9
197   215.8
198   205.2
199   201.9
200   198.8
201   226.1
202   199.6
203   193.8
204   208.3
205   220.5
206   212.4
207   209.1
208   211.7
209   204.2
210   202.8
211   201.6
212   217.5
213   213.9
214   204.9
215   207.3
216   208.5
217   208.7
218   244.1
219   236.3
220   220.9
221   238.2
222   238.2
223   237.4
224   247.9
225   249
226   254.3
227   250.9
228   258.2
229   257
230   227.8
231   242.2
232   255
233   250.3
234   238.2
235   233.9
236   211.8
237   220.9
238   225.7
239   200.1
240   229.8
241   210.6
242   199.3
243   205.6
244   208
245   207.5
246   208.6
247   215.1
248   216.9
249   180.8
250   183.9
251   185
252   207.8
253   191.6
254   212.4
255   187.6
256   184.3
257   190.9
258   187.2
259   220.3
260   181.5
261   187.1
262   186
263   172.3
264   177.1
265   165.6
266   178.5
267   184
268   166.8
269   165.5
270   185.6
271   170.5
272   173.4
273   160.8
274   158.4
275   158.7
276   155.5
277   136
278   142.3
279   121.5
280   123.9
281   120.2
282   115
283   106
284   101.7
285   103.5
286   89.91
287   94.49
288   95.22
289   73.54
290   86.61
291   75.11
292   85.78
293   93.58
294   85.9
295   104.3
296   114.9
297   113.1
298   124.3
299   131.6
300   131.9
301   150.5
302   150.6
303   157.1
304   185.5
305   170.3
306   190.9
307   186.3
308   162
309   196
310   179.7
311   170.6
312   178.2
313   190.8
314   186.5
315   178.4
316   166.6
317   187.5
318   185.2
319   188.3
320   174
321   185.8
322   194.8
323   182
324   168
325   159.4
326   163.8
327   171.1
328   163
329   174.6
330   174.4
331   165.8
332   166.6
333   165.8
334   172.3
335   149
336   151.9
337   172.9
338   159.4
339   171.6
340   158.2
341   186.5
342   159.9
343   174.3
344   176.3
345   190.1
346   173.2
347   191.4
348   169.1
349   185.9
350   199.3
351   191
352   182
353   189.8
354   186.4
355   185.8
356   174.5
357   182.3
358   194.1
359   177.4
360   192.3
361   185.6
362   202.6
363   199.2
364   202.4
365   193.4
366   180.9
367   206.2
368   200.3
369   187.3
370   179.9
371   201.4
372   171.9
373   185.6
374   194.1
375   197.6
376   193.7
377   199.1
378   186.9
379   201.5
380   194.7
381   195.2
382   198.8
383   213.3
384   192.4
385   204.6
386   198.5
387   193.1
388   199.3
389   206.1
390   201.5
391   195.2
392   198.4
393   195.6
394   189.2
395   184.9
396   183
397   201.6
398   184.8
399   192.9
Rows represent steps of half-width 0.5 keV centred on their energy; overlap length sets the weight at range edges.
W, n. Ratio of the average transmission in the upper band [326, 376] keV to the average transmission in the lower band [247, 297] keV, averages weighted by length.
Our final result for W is 1.2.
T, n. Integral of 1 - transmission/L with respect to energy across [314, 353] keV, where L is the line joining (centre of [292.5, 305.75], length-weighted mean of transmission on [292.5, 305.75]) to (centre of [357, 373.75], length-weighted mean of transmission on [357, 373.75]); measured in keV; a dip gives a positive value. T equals -2.95 keV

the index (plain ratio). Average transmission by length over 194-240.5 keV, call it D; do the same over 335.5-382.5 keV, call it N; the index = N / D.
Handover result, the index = 0.83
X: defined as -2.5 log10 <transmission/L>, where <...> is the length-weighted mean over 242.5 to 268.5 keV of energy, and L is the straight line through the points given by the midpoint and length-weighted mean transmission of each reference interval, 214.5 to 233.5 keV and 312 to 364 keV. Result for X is 0.16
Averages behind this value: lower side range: 239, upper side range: 178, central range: 192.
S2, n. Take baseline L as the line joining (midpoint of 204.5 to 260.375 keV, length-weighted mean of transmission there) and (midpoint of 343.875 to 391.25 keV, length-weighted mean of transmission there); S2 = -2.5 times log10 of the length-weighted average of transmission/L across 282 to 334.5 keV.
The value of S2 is 0.33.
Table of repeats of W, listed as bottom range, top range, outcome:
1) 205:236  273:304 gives 0.52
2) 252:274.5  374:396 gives 1.08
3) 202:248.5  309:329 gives 0.80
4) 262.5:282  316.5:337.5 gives 1.09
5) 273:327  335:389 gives 1.30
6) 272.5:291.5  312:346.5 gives 1.48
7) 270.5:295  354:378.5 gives 1.62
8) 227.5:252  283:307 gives 0.54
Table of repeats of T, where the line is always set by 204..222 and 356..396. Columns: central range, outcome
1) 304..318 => 1.52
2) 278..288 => 4.70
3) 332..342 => 1.71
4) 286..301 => 7.53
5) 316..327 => 1.27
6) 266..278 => 2.50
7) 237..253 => 0.45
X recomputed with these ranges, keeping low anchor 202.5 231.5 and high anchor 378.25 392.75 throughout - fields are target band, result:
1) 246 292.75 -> 0.362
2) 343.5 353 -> 0.114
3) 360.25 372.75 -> 0.053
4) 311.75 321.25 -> 0.153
